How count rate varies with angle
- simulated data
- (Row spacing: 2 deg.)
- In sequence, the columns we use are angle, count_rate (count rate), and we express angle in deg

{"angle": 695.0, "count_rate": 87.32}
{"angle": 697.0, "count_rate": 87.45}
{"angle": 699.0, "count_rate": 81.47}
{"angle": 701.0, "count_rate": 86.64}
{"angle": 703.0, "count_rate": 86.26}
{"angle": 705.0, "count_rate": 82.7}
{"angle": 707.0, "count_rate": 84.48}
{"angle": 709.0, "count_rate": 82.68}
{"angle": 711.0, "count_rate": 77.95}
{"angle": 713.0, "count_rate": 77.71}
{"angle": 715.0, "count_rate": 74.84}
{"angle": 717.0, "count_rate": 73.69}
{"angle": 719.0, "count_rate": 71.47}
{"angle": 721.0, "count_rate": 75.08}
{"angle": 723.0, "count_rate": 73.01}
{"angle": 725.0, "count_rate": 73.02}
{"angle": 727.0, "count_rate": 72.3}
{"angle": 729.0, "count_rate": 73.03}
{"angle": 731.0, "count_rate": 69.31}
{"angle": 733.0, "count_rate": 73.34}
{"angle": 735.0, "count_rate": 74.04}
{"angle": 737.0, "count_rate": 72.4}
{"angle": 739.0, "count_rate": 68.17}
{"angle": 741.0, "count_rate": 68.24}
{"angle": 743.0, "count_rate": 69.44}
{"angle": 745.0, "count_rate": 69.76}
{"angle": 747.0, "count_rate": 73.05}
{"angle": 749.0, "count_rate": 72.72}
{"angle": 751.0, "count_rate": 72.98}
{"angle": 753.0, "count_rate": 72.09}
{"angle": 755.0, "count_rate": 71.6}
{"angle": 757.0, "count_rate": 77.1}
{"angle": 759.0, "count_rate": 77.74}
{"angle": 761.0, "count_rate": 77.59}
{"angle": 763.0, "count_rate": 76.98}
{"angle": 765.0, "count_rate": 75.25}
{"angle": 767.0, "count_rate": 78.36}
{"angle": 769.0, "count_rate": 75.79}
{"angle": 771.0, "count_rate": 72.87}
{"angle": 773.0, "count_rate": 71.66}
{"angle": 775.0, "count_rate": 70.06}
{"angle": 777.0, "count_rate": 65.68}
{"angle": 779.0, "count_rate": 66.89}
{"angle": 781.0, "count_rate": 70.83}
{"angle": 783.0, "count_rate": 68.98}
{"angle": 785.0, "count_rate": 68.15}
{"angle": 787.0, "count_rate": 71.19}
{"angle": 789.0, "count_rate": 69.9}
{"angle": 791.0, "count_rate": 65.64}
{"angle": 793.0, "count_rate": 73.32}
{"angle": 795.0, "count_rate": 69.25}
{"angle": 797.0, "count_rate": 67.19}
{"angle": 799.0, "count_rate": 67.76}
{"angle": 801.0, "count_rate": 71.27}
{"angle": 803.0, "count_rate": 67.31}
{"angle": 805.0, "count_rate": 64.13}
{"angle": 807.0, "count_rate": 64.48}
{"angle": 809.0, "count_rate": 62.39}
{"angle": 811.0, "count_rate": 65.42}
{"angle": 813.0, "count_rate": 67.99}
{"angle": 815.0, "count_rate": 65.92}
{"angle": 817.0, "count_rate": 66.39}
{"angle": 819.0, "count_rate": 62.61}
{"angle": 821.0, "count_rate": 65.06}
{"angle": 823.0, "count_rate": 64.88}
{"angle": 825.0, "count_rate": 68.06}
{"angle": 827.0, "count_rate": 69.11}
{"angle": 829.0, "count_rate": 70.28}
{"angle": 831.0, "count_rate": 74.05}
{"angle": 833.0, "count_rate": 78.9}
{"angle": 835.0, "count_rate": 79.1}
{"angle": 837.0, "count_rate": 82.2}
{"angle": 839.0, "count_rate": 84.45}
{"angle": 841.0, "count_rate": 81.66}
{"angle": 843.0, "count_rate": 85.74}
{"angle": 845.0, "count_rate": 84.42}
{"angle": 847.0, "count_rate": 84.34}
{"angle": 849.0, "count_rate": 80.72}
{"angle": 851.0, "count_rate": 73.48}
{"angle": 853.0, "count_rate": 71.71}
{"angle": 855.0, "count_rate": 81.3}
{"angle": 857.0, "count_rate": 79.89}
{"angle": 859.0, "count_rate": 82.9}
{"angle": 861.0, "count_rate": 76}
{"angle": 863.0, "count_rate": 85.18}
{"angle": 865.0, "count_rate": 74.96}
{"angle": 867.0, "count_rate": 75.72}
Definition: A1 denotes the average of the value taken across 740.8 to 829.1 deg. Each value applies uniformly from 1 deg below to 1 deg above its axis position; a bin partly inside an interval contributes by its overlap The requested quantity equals 69.9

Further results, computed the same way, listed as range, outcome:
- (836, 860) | 81.1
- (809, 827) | 65.8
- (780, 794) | 69.7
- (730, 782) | 72.5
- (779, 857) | 71.9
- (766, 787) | 70.9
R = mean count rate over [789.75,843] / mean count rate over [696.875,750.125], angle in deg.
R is 0.93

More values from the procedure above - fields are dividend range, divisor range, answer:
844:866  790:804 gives 1.16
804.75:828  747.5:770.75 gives 0.87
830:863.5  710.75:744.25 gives 1.11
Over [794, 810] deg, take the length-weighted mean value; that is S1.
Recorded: 66.7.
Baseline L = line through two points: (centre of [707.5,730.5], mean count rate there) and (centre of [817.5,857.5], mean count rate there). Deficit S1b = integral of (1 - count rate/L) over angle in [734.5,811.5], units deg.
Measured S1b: 4.8 deg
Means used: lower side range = 75.1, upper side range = 75.9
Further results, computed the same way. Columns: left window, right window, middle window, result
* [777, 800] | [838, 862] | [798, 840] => 2.9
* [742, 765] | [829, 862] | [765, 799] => 2.3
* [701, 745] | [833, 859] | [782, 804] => 2.6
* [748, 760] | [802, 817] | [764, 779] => -0.2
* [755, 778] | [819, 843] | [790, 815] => 2.4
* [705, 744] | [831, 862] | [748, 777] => 0.7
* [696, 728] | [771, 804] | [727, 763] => 0.9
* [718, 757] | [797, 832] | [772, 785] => 0.1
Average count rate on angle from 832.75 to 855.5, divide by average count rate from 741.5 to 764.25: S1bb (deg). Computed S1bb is 1.1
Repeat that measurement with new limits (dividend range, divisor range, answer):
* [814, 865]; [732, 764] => 1.04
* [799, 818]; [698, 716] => 0.81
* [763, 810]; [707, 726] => 0.92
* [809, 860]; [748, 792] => 1.03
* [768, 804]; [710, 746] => 0.96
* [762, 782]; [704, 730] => 0.95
